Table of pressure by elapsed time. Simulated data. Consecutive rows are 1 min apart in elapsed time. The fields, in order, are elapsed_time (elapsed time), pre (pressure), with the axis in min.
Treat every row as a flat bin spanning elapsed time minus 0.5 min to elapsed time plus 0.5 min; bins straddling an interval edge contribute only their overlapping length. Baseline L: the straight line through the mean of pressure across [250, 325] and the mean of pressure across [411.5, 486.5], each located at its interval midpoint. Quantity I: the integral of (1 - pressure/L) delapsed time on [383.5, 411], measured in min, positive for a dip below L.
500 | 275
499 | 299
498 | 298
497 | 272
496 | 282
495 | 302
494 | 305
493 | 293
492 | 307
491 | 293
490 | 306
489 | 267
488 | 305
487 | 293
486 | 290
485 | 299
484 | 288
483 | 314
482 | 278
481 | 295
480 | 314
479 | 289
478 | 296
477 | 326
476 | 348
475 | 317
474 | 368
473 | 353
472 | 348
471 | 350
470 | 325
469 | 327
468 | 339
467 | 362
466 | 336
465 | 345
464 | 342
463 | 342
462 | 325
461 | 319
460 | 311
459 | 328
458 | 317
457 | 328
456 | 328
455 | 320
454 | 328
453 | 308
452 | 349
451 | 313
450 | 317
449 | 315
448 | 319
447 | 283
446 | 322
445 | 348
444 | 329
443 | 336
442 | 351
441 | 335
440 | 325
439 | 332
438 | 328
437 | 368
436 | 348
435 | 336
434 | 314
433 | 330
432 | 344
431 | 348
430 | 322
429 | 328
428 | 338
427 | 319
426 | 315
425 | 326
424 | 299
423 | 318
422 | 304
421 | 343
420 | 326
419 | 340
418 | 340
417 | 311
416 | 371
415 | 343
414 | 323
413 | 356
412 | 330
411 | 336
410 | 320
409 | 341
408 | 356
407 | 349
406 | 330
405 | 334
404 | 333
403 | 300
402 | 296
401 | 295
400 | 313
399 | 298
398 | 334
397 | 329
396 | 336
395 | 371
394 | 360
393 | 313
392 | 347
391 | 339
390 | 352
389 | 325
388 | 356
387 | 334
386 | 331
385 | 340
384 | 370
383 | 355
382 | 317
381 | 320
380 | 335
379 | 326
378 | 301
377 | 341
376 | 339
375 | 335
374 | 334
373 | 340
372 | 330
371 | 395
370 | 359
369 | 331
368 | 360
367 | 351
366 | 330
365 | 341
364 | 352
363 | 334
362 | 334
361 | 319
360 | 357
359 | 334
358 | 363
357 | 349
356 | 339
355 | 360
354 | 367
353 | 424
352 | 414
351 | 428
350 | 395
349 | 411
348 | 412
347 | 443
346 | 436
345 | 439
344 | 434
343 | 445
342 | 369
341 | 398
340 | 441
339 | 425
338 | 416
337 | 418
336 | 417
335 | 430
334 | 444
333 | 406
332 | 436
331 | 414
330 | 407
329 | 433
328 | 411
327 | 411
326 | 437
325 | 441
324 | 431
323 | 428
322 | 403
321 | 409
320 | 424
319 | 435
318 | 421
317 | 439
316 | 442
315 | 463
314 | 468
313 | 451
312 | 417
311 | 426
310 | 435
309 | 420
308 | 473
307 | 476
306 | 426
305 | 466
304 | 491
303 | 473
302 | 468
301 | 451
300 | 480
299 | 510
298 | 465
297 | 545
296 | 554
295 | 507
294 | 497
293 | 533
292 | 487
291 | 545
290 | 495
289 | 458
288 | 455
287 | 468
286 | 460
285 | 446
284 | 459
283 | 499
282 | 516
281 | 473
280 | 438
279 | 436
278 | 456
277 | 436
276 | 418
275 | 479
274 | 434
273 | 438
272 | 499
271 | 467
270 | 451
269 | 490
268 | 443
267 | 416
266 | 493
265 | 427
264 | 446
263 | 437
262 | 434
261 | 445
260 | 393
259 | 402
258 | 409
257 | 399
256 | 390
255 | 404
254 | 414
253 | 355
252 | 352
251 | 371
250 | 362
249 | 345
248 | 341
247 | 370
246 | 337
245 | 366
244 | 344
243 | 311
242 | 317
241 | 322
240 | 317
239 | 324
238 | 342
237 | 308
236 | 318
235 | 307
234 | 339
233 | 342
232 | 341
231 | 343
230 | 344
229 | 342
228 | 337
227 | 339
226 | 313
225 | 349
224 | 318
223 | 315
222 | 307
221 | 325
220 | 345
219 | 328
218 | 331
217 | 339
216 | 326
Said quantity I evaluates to 2.5 min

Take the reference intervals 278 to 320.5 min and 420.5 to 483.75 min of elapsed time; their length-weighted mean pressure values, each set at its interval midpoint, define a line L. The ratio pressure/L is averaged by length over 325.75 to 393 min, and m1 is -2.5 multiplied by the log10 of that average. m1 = 0.109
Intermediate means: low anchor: 469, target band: 374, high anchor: 327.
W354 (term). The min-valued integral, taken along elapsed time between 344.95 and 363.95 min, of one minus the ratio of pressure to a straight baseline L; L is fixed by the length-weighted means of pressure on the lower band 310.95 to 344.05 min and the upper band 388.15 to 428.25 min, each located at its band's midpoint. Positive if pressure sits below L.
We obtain 0.7 min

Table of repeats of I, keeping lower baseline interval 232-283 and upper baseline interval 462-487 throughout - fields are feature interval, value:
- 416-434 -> 0.7 min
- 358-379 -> 1.1 min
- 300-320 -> -3.7 min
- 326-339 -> -1.7 min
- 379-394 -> 0.7 min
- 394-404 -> 0.8 min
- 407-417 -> 0.1 min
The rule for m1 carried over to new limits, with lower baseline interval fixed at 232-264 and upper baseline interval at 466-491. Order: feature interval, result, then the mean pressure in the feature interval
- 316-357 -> -0.205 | 417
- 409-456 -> -0.013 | 330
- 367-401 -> -0.008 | 338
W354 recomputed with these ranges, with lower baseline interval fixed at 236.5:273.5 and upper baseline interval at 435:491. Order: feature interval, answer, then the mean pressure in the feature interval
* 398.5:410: 0.68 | 322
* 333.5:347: -2.27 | 425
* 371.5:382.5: 0.71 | 329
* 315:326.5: -1.86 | 430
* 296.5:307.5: -2.96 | 477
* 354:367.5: 0.48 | 344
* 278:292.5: -3.49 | 473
